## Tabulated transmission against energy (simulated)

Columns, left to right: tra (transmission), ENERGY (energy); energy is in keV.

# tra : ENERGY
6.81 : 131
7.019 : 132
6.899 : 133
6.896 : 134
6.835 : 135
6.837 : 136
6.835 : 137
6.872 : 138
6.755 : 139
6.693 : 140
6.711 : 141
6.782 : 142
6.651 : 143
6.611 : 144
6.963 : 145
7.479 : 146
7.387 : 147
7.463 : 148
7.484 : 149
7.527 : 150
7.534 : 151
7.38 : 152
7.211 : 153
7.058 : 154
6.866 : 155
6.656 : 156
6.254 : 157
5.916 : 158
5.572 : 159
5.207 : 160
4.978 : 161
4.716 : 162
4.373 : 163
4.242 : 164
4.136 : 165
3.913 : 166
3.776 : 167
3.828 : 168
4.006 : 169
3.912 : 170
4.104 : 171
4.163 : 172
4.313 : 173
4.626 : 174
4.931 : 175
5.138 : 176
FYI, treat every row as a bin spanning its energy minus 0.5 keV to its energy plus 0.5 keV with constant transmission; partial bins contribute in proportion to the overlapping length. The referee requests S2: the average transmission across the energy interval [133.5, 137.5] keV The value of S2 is 6.85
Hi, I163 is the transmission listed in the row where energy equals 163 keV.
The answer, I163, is 4.373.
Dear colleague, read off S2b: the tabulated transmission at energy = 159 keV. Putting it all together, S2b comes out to 5.572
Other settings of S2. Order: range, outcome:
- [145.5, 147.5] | 7.43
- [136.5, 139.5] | 6.82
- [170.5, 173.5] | 4.19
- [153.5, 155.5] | 6.96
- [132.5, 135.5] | 6.88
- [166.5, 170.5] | 3.88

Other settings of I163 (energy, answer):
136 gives 6.837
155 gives 6.866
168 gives 3.828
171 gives 4.104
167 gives 3.776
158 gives 5.916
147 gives 7.387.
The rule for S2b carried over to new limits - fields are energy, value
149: 7.484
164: 4.242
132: 7.019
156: 6.656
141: 6.711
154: 7.058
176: 5.138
